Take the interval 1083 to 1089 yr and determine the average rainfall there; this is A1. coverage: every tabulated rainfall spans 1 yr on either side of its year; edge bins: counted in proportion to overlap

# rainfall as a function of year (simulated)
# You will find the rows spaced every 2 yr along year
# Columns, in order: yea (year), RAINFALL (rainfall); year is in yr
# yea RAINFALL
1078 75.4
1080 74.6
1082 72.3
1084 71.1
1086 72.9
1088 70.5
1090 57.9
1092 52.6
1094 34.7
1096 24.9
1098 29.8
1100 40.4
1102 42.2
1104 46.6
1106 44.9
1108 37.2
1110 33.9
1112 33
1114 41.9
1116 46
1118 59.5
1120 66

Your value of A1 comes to 71.5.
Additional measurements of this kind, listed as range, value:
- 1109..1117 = 38.7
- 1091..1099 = 35.5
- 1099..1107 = 43.5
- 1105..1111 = 38.7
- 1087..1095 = 53.9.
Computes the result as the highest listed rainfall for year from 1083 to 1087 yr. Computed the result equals 72.9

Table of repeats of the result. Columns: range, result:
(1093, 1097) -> 34.7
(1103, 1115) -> 46.6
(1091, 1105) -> 52.6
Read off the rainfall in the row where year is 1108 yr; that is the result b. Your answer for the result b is 37.2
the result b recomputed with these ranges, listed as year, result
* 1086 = 72.9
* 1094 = 34.7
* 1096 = 24.9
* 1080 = 74.6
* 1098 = 29.8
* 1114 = 41.9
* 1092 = 52.6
